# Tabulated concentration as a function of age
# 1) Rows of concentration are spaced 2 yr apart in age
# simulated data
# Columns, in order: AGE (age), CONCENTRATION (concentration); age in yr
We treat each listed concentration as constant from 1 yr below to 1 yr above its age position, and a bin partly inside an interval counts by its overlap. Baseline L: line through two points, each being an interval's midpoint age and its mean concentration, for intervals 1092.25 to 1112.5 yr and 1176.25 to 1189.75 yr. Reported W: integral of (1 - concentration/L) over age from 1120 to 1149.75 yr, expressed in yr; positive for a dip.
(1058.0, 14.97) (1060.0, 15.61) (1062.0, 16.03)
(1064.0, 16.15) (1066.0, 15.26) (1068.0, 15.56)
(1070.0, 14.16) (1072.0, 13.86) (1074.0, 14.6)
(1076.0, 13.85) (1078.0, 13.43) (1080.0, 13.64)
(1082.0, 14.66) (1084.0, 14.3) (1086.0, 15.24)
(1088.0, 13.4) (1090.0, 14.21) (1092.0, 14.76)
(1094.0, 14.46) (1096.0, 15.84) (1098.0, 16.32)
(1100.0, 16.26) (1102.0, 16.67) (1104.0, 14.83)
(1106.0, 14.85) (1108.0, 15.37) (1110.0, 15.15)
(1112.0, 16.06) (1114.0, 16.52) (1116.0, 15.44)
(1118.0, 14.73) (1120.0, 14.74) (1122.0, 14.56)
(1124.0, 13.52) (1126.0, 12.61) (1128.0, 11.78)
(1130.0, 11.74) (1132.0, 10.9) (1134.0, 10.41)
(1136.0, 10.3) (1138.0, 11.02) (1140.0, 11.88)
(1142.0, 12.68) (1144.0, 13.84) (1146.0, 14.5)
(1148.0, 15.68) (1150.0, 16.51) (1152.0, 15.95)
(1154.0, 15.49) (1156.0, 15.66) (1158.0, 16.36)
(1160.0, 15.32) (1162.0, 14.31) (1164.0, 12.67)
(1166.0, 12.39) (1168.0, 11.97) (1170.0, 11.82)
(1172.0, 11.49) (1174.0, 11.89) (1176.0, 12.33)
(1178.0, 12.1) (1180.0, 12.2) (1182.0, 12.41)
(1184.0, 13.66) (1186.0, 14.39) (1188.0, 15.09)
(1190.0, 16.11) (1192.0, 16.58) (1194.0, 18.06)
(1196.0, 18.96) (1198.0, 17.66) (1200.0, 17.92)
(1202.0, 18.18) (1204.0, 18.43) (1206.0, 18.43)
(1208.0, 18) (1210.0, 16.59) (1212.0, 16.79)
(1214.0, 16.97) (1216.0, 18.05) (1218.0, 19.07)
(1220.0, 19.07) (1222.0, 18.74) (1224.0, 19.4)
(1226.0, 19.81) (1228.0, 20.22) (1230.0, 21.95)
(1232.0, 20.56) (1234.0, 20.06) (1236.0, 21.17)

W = 4.0 yr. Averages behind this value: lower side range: 15.5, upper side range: 13.4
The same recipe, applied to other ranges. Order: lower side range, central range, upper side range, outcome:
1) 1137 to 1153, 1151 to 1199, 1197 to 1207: 5.29 yr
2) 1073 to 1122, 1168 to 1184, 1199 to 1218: 4.55 yr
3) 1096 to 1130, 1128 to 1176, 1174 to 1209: 6.71 yr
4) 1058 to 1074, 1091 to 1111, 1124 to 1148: -2.59 yr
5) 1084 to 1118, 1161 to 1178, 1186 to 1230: 4.68 yr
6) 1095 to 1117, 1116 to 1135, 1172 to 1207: 3.35 yr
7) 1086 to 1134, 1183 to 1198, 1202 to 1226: 1.00 yr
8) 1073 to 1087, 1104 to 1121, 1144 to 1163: -0.64 yr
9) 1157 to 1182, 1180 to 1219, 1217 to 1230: -0.43 yr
